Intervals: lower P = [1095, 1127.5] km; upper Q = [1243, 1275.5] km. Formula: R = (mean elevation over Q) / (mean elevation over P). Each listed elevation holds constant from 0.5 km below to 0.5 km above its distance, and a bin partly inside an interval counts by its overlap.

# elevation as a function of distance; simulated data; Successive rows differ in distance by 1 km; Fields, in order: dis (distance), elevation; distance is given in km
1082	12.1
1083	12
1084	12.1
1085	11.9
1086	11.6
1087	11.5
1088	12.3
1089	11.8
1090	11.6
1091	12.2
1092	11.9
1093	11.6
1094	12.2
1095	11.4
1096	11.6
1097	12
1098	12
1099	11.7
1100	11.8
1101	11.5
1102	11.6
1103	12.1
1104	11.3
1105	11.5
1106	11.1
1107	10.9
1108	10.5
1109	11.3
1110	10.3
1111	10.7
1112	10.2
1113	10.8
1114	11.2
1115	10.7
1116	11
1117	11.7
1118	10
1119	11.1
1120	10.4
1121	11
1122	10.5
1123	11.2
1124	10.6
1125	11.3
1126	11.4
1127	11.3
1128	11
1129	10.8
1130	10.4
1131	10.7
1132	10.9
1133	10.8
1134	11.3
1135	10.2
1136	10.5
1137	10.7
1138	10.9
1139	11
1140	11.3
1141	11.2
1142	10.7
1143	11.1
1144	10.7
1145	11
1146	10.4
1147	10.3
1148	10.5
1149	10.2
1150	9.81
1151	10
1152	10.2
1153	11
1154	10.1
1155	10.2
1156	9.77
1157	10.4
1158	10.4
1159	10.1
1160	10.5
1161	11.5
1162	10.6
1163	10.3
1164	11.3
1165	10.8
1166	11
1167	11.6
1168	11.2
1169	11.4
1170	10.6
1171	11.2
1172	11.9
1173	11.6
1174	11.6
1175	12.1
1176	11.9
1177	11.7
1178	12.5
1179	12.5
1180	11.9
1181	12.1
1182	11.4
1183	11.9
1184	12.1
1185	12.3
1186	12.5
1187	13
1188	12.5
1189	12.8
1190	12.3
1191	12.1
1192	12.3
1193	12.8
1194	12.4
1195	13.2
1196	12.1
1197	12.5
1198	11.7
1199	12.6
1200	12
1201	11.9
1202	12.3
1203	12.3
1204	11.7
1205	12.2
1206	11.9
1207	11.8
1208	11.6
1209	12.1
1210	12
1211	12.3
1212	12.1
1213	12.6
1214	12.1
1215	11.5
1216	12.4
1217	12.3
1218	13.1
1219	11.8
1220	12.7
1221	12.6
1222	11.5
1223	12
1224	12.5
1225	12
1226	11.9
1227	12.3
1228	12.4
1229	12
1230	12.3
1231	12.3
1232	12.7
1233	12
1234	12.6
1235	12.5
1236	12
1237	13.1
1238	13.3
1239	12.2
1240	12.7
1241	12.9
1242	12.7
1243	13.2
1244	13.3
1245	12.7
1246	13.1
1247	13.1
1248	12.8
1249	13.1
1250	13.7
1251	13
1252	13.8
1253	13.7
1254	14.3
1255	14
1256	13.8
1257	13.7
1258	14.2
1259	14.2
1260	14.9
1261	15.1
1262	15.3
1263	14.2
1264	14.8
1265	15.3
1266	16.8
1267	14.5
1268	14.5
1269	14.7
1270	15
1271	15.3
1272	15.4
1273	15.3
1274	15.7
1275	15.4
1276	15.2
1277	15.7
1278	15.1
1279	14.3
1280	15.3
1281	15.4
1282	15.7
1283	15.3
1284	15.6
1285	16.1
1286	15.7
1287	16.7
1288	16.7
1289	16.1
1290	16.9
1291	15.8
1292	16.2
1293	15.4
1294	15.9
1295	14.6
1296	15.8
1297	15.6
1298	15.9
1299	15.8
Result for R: 1.29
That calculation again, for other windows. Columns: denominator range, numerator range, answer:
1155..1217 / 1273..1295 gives 1.33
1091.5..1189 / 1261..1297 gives 1.39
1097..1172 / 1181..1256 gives 1.15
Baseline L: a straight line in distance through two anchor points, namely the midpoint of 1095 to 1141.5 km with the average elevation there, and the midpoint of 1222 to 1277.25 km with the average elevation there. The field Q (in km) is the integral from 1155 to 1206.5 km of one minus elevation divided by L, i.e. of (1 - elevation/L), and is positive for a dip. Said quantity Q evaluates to 2.30 km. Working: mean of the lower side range 11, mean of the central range 11.7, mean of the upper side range 13.6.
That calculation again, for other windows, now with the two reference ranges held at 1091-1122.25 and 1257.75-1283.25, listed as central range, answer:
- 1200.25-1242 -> 5.03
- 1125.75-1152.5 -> 2.87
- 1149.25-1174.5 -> 3.60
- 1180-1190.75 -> 0.68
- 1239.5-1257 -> 1.54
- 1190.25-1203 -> 0.99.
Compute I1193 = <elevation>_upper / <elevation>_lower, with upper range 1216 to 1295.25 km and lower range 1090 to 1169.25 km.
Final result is 1.28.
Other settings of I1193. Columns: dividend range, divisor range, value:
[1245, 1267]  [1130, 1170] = 1.32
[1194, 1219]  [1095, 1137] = 1.10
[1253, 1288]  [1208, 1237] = 1.23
